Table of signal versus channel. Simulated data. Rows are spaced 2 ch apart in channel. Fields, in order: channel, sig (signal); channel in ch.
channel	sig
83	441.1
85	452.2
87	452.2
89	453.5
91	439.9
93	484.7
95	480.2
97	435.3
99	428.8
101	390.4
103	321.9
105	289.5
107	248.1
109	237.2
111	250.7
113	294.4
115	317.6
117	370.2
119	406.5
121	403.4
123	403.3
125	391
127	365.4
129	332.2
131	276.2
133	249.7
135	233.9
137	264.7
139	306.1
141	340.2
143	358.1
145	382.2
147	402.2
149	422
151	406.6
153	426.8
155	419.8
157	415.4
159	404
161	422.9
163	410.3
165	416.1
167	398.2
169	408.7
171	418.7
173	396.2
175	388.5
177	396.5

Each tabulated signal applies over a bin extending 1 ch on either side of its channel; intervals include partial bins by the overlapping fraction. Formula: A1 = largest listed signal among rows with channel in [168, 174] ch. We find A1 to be 418.7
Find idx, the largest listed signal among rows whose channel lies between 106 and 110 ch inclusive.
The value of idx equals 248.1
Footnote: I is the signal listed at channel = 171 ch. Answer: 418.7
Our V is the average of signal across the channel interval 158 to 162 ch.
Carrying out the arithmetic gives 413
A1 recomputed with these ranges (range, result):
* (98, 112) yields 428.8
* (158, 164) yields 422.9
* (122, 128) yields 403.3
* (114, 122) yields 406.5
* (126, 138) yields 365.4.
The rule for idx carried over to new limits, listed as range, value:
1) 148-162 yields 426.8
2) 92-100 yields 484.7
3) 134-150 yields 422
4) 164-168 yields 416.1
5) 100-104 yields 390.4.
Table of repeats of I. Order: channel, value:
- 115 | 317.6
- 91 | 439.9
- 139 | 306.1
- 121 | 403.4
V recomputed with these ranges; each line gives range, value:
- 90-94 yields 462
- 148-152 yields 414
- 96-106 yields 373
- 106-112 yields 245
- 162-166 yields 413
